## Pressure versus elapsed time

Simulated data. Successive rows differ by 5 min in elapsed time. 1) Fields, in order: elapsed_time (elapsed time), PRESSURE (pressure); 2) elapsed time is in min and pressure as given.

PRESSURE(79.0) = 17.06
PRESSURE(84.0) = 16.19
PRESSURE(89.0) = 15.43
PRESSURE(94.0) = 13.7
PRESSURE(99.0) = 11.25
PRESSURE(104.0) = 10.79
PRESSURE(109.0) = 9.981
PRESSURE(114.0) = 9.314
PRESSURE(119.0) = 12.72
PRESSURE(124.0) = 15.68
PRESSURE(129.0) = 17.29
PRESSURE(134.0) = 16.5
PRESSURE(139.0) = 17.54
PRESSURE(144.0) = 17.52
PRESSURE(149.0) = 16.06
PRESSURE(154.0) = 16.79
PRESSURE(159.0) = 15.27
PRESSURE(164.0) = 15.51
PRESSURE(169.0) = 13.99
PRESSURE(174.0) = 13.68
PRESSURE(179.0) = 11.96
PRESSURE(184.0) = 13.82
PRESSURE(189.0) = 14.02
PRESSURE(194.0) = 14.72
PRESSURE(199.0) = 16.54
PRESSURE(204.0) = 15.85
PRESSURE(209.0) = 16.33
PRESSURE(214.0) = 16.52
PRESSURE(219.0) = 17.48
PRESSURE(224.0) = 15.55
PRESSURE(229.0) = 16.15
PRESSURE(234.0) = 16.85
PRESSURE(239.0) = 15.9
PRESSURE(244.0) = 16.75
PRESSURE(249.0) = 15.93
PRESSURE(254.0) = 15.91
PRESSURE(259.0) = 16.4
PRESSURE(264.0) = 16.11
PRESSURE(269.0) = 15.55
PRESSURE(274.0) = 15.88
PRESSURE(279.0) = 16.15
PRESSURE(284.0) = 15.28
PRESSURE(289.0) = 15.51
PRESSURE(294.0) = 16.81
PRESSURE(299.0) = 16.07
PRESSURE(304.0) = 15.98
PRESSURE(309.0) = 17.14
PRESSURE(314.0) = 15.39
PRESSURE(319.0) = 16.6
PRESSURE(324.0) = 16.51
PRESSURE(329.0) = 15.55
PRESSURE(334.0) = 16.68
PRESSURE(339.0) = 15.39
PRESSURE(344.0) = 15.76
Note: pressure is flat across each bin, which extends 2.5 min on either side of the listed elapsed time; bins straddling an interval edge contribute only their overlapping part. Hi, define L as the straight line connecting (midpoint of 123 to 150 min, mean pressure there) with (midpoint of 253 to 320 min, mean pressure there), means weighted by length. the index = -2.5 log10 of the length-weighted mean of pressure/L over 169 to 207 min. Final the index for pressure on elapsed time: 0.155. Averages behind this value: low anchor 16.9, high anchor 16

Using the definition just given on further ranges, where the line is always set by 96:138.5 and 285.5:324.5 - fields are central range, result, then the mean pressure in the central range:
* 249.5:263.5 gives -0.05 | 16.1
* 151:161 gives -0.17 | 16.1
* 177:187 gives 0.10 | 13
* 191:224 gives -0.11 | 16.2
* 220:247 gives -0.09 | 16.3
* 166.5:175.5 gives 0.01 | 13.9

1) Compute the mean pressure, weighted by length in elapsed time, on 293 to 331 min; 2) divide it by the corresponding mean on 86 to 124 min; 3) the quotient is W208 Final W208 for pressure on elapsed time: 1.33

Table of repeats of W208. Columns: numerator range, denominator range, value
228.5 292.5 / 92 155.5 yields 1.13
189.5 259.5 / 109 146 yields 1.09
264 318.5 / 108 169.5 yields 1.06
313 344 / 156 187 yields 1.14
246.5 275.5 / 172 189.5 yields 1.20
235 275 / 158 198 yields 1.14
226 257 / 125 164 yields 0.98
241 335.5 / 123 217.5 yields 1.03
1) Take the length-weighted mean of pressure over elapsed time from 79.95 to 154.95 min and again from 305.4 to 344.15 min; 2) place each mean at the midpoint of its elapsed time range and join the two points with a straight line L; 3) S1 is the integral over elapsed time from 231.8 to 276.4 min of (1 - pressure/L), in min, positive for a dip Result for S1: -1.6 min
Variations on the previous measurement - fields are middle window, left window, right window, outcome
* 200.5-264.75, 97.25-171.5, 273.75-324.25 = -3.57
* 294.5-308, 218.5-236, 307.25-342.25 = -0.05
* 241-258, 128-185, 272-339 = -0.36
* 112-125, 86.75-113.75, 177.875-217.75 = 0.25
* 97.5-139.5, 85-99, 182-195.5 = 2.50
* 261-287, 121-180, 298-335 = 0.48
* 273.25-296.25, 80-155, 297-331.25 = 0.01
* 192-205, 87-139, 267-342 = -0.99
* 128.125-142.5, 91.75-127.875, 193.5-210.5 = -4.30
